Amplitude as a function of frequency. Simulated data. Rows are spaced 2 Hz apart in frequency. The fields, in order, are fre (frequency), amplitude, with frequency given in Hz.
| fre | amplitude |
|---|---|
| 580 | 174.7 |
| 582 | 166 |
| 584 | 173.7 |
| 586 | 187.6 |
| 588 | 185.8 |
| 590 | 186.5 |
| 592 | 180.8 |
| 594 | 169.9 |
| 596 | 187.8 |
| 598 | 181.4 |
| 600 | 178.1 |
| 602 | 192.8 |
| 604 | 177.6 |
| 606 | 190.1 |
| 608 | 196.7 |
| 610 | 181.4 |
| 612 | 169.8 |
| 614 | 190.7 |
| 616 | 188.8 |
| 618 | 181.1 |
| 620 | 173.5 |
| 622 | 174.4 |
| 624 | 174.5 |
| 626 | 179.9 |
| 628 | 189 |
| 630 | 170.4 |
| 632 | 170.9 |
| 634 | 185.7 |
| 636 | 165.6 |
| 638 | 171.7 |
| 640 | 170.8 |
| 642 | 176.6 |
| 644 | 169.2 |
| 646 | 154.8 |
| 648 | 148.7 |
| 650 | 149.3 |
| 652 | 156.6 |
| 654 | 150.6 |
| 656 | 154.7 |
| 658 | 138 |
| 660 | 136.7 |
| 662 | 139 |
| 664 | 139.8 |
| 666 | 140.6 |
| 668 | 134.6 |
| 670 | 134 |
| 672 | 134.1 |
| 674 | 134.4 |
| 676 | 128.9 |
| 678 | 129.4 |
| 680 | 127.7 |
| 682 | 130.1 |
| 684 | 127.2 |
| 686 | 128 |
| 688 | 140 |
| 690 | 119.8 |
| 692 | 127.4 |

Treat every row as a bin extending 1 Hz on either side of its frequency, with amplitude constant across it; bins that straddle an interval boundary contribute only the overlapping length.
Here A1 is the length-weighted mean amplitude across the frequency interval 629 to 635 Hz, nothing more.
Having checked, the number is 176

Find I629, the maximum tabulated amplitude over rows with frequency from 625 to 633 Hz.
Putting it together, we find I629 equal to 189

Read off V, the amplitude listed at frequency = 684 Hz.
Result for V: 127.2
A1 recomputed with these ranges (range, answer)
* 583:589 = 182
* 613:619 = 187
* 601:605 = 185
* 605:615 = 186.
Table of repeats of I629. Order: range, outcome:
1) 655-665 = 154.7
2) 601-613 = 196.7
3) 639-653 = 176.6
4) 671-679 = 134.4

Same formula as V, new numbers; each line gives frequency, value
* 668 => 134.6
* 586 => 187.6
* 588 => 185.8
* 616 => 188.8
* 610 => 181.4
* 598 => 181.4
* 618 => 181.1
